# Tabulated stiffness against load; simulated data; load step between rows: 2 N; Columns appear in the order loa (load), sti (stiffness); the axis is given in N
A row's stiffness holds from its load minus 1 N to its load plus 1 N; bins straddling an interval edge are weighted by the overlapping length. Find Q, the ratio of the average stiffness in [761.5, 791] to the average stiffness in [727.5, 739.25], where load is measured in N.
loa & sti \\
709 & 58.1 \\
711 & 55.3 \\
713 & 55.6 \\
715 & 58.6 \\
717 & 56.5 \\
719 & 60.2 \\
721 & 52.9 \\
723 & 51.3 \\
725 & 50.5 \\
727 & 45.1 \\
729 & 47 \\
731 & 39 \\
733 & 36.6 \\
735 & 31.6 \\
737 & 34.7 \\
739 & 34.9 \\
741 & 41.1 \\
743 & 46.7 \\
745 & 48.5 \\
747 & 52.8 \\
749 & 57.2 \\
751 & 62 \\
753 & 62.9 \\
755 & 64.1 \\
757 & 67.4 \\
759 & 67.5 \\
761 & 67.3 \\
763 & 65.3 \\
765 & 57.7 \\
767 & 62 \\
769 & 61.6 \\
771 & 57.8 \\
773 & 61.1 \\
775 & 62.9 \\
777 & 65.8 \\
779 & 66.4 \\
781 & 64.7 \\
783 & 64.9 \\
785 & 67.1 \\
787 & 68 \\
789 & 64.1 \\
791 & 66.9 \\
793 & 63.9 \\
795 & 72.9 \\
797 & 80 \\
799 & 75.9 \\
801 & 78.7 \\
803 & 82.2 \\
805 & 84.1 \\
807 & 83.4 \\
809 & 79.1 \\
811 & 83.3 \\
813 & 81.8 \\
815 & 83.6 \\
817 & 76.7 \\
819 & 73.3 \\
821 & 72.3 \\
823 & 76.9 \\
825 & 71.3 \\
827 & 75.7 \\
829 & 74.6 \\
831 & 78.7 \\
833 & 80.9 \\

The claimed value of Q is 1.69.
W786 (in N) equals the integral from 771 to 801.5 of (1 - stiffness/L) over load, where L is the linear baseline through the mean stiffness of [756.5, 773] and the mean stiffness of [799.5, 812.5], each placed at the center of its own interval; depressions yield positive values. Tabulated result 2.12 N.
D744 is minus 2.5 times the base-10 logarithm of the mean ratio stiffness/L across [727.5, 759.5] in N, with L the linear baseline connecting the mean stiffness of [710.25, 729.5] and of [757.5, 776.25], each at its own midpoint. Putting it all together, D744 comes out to 0.19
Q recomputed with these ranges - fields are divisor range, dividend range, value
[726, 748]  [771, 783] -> 1.53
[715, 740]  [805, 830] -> 1.71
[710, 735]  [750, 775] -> 1.26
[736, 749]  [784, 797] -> 1.54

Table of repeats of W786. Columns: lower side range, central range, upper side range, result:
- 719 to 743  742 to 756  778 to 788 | -1.4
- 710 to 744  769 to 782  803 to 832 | 0.2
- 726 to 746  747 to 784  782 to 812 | -4.4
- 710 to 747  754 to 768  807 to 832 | -1.6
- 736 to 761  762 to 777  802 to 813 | 0.6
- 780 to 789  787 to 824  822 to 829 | -3.1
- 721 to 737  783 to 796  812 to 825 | -0.2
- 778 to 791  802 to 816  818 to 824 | -2.2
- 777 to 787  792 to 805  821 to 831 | -1.3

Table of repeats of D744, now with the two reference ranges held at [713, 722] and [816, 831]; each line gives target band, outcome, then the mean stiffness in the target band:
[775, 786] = 0.03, 65.5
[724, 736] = 0.38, 41.6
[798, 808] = -0.14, 80.9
